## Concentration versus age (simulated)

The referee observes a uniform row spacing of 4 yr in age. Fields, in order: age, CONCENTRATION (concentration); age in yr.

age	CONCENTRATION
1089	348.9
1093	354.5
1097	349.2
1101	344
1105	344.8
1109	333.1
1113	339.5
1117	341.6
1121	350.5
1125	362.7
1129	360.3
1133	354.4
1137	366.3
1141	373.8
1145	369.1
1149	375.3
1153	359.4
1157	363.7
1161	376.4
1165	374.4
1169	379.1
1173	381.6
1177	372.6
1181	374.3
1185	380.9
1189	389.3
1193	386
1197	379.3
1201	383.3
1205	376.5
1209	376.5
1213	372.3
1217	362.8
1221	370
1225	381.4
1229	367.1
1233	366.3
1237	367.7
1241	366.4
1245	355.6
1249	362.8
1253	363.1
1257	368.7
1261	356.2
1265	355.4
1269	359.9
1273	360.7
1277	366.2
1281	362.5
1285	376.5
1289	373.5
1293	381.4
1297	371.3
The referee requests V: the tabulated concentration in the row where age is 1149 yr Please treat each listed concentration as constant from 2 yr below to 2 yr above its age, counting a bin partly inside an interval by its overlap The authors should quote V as 375.3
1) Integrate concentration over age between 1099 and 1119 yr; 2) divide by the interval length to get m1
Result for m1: 341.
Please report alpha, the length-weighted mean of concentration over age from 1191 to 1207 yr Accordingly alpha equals 381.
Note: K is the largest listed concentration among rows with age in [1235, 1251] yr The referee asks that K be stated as 367.7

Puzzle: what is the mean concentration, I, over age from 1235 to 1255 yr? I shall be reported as 363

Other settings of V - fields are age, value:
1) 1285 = 376.5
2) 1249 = 362.8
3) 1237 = 367.7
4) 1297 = 371.3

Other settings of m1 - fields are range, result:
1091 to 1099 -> 352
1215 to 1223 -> 366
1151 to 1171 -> 371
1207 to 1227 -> 373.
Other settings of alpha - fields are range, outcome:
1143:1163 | 369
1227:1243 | 367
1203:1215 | 375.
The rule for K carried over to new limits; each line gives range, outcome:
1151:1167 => 376.4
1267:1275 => 360.7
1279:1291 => 376.5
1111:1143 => 373.8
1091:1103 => 354.5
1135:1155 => 375.3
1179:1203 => 389.3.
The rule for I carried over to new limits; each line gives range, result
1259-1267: 356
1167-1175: 380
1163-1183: 376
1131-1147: 366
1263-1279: 361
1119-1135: 357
